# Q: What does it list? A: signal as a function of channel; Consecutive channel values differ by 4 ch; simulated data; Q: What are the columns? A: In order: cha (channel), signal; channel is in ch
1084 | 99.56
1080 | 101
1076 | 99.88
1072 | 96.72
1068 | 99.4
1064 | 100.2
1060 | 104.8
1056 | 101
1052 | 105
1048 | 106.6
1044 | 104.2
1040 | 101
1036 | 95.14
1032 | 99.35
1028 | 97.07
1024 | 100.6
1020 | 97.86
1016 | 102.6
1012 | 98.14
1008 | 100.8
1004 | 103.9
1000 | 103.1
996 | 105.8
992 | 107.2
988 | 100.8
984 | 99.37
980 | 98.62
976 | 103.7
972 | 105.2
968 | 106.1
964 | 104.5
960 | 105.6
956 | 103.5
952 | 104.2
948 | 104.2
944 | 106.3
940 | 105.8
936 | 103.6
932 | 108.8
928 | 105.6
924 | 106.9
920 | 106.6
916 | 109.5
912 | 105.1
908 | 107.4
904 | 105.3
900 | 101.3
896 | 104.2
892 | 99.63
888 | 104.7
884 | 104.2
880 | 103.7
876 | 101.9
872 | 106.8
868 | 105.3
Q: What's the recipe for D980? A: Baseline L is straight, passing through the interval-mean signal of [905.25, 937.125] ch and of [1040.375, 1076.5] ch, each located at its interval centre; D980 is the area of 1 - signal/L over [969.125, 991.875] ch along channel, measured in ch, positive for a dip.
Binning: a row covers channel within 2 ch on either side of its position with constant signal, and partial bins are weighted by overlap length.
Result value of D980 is 0.5 ch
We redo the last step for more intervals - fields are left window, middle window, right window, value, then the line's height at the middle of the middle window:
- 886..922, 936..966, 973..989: -0.7 ch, 102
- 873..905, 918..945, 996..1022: -1.0 ch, 103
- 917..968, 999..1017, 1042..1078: 0.3 ch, 104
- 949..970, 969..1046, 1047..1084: 1.4 ch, 103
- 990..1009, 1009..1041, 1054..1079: 1.2 ch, 103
